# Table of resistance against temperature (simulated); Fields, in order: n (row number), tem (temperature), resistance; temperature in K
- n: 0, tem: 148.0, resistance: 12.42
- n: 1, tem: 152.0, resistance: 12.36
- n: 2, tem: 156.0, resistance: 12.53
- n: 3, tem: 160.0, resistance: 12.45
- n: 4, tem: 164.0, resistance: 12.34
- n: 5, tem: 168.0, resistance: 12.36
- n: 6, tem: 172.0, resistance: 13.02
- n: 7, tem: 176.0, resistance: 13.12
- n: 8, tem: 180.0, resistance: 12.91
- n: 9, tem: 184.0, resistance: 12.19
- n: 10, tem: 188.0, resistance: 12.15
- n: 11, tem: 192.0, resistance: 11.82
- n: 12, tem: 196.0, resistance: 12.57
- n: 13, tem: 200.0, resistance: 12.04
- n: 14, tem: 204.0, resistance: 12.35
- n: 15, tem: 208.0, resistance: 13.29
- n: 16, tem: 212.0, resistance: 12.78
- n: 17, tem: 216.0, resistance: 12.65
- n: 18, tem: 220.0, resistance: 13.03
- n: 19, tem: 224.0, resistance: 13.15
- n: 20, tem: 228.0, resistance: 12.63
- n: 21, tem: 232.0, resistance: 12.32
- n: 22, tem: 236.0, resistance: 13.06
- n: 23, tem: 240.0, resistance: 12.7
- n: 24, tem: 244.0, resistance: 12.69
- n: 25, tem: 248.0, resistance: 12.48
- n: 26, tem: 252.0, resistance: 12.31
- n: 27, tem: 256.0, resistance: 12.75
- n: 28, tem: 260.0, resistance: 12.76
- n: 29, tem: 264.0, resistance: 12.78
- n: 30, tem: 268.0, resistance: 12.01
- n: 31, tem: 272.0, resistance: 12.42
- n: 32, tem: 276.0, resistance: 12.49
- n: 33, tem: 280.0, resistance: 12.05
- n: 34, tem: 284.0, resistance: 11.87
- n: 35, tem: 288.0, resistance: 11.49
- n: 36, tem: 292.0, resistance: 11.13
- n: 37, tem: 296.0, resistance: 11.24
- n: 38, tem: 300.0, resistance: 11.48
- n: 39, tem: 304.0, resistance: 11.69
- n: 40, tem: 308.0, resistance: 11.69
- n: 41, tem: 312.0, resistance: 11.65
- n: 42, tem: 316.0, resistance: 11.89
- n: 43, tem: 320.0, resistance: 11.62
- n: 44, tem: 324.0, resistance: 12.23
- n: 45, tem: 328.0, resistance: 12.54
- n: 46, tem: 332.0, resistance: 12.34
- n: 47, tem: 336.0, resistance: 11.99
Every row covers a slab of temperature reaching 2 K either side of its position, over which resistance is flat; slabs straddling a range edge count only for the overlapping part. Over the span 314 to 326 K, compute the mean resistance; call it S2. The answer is 11.9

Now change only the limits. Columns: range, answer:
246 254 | 12.4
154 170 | 12.4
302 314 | 11.7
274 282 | 12.3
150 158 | 12.4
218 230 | 12.9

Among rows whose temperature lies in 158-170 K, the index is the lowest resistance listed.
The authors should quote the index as 12.34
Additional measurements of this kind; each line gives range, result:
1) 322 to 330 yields 12.23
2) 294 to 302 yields 11.24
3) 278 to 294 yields 11.13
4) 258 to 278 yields 12.01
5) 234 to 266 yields 12.31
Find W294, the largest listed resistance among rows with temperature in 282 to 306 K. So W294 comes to 11.87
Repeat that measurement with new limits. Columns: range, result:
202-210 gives 13.29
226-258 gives 13.06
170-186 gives 13.12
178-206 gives 12.91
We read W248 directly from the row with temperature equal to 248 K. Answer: 12.48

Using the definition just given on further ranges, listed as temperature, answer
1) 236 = 13.06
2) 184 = 12.19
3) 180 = 12.91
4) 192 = 11.82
